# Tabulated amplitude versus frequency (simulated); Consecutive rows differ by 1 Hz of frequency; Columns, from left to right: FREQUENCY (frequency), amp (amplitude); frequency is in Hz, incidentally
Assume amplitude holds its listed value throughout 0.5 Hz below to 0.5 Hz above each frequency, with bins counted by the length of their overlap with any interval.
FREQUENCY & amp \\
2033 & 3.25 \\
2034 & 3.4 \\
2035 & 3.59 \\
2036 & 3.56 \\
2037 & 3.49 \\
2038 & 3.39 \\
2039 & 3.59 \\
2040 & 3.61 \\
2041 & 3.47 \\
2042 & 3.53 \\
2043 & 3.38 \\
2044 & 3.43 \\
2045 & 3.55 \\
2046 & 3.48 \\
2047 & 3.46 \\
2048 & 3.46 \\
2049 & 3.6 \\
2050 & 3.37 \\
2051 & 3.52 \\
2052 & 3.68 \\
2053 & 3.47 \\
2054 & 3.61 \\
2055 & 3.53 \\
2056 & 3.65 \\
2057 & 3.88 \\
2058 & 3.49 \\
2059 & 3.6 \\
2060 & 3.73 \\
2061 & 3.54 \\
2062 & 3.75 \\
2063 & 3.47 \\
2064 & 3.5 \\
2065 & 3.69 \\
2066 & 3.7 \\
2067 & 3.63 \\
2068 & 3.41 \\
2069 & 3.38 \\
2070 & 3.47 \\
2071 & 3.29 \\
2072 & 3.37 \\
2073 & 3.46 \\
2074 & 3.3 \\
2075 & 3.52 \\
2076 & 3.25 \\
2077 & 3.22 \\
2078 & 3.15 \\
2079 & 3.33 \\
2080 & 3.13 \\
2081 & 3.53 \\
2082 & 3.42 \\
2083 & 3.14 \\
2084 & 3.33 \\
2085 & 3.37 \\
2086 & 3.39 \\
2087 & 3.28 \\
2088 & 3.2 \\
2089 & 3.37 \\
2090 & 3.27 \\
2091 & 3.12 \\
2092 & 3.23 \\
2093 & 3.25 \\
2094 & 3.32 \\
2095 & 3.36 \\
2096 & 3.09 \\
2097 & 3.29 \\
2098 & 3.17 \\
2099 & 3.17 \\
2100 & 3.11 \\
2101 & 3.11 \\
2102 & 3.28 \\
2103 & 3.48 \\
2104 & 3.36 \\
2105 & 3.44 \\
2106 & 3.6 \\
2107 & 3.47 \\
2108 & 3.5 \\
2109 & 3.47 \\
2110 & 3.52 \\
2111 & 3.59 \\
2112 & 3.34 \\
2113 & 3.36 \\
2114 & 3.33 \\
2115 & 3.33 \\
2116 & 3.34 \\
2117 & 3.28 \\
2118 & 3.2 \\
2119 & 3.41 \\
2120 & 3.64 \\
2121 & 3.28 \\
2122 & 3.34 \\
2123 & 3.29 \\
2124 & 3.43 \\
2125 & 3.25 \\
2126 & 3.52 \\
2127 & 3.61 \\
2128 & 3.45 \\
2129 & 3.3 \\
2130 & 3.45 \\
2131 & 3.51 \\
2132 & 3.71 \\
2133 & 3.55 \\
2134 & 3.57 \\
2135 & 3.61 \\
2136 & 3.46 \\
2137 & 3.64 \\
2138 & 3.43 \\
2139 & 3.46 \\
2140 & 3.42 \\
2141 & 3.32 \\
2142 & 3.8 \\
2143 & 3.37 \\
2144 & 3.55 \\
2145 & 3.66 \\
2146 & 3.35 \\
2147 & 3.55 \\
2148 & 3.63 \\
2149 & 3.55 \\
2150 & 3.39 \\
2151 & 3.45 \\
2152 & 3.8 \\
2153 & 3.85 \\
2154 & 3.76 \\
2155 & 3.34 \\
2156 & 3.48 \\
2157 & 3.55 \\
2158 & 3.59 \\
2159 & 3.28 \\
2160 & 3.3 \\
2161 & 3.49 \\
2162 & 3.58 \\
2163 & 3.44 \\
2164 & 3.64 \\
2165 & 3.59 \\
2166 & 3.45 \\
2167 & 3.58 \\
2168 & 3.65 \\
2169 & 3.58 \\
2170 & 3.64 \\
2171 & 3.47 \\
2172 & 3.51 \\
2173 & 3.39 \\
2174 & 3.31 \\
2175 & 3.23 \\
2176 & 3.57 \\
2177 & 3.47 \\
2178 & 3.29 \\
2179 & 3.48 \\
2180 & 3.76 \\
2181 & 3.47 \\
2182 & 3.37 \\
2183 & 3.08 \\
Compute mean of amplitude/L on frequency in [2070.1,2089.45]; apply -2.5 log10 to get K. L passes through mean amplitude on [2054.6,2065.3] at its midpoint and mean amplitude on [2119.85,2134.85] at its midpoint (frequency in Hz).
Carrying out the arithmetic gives 0.08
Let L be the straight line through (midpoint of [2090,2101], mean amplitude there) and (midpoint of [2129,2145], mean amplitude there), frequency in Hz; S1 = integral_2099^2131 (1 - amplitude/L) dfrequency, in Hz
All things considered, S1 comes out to -0.3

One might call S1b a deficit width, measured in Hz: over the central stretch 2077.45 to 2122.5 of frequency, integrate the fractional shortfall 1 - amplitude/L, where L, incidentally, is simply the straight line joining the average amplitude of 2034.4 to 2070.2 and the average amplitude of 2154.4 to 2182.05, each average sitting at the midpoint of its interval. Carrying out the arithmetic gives 2.5 Hz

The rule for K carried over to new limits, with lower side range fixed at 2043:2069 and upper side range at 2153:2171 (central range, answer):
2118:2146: 0.02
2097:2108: 0.07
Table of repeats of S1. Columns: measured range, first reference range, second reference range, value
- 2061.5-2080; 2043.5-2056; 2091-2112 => 0.08 Hz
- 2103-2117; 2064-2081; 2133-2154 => 0.19 Hz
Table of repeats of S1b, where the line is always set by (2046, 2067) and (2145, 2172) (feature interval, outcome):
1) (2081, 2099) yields 1.48 Hz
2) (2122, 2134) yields 0.31 Hz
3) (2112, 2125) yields 0.76 Hz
